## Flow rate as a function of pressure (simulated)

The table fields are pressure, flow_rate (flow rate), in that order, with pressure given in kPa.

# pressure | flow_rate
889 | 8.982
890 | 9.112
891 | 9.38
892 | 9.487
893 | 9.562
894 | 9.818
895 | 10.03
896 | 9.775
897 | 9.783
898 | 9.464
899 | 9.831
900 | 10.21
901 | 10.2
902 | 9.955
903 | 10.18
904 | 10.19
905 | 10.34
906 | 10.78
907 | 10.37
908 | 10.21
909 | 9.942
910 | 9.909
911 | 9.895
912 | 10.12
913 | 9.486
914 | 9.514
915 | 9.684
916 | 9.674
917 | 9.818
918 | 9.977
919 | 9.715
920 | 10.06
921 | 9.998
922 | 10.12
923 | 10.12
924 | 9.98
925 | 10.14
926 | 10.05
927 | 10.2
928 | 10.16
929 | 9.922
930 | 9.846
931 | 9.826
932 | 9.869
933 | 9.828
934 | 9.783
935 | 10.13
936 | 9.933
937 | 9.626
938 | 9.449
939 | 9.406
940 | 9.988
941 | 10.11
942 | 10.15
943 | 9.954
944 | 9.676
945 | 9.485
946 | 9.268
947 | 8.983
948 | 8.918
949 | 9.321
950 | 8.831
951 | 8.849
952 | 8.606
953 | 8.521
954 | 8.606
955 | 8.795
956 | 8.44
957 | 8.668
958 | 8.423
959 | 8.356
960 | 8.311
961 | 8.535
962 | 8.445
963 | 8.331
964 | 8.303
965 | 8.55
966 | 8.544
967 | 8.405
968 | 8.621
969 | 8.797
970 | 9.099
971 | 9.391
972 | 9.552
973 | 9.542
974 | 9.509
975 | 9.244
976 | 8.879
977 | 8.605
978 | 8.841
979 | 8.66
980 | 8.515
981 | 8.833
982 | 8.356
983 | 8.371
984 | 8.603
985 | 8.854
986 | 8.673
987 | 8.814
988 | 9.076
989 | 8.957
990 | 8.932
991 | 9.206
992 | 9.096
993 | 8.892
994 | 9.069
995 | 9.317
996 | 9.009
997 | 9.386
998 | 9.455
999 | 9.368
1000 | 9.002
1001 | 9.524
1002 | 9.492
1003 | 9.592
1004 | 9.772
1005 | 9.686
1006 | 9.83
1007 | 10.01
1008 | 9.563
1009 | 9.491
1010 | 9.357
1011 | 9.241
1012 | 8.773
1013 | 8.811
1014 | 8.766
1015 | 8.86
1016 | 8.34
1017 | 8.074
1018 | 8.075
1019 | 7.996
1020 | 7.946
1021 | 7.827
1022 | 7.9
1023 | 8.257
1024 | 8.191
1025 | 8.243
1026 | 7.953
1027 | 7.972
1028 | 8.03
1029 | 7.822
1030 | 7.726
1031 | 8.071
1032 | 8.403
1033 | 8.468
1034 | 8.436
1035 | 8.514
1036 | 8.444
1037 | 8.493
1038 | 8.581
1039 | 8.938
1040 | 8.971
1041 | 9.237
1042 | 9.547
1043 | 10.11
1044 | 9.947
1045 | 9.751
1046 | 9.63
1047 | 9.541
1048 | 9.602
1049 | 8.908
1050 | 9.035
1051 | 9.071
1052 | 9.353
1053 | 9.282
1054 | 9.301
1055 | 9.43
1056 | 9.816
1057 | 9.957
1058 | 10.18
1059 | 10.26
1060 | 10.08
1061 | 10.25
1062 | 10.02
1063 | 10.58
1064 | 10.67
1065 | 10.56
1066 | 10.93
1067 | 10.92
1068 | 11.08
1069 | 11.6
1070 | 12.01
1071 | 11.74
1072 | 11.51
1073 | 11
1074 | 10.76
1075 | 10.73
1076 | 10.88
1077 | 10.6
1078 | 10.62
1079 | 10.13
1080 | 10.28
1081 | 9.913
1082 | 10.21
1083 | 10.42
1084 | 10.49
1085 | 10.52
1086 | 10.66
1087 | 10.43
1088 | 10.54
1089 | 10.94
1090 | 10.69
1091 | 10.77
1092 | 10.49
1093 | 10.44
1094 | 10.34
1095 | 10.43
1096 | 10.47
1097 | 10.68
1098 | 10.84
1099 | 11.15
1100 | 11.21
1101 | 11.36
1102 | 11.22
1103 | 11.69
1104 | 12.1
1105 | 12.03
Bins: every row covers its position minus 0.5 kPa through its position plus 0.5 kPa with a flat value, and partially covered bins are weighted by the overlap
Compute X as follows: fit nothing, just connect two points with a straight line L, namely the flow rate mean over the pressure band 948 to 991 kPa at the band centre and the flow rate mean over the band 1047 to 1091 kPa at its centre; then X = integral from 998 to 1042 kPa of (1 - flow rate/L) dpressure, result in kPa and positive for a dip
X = 3.9 kPa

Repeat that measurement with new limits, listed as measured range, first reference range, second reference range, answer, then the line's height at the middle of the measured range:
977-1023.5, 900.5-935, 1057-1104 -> 6.5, 10.4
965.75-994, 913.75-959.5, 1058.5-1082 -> 2.9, 9.93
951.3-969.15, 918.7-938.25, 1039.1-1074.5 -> 2.6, 9.99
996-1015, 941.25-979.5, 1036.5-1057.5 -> -0.5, 9.14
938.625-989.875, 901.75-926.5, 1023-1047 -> 3.0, 9.46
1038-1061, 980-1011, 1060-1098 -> 1.4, 10.1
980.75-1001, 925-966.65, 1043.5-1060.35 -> 0.9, 9.4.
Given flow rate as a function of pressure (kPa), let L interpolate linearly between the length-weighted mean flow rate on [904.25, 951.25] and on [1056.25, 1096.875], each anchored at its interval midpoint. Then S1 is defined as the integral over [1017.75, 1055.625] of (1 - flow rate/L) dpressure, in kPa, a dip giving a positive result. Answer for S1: 6.2 kPa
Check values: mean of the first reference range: 9.82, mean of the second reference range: 10.6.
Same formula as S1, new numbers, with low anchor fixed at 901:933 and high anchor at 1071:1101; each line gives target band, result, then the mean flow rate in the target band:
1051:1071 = 0.4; 10.3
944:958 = 1.7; 8.88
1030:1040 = 1.9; 8.47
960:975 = 2.0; 8.83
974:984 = 1.5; 8.74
